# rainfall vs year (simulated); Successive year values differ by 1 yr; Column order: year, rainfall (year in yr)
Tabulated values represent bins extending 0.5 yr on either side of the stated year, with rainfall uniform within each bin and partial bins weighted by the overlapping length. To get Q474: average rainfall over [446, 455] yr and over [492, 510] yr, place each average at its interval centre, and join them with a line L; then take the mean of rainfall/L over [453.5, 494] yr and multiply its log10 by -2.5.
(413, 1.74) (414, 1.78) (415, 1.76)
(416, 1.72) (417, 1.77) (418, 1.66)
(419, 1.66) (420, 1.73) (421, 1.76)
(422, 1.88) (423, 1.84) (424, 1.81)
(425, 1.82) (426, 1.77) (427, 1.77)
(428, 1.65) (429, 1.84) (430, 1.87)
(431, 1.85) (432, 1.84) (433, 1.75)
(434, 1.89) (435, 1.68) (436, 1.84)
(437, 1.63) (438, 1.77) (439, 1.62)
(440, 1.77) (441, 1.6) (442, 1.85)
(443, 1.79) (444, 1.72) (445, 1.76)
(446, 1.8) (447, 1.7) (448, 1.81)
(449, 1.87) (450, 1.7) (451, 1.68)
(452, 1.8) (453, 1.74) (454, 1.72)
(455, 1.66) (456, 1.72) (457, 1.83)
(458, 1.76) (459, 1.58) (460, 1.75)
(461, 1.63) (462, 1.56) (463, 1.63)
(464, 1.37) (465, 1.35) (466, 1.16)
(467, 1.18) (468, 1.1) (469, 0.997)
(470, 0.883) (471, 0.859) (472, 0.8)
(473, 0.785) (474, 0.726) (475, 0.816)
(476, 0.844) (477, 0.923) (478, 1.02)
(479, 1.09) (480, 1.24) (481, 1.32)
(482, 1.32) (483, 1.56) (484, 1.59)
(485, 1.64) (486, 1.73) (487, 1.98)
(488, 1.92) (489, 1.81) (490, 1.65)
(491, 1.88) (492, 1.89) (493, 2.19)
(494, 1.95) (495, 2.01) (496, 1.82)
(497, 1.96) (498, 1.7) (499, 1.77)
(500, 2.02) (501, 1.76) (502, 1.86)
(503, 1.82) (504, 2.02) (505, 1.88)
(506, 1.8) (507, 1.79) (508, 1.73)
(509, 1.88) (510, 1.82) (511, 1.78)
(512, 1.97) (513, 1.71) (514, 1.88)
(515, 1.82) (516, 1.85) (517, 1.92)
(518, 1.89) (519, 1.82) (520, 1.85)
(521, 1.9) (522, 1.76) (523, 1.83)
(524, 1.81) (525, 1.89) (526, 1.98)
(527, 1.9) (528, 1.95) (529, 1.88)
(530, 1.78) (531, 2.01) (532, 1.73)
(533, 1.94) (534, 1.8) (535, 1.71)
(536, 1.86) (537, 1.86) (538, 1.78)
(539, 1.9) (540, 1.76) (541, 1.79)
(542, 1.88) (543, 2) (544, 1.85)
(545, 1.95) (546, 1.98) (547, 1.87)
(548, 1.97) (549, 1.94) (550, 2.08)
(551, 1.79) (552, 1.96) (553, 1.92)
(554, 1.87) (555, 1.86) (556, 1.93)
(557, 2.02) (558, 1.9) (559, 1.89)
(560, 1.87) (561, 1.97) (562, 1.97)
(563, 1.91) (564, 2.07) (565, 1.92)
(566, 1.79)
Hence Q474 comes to 0.26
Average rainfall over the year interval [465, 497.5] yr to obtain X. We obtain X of 1.39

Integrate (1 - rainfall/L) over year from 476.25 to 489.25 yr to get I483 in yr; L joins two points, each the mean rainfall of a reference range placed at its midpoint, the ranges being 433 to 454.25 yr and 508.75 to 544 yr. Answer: 2.5 yr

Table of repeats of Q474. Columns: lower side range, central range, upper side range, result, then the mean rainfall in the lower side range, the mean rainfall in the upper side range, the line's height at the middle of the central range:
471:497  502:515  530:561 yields -0.13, 1.46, 1.89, 1.63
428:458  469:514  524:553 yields 0.16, 1.76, 1.88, 1.82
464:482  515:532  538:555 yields -0.15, 1.02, 1.9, 1.63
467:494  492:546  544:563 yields -0.14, 1.34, 1.93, 1.65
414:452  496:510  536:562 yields 0.00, 1.76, 1.9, 1.85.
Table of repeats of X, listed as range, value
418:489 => 1.56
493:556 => 1.87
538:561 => 1.91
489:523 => 1.86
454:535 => 1.64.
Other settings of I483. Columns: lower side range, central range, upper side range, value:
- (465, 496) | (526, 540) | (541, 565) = -0.64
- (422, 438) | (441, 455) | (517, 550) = 0.40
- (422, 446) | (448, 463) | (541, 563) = 0.72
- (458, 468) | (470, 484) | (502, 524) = 4.78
